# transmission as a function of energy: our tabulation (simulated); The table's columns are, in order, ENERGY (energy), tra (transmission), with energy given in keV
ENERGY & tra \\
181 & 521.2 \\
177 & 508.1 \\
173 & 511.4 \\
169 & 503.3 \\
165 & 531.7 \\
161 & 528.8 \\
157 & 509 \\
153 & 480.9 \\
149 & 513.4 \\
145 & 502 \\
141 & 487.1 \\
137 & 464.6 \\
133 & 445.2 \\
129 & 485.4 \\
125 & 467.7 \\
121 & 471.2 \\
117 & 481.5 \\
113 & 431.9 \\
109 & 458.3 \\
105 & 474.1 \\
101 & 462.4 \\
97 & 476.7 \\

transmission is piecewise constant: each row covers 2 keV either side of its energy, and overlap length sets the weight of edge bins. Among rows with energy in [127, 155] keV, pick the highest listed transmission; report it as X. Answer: 513.4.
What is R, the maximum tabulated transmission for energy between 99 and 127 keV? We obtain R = 481.5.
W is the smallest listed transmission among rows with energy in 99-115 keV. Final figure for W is 431.9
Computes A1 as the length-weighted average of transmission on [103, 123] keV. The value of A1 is 463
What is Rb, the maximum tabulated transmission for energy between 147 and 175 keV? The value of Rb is 531.7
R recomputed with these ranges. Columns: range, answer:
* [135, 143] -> 487.1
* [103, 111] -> 474.1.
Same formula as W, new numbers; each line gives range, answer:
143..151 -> 502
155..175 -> 503.3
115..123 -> 471.2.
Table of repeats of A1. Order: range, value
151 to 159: 495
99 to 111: 465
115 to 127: 473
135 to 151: 492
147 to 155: 497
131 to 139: 455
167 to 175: 507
